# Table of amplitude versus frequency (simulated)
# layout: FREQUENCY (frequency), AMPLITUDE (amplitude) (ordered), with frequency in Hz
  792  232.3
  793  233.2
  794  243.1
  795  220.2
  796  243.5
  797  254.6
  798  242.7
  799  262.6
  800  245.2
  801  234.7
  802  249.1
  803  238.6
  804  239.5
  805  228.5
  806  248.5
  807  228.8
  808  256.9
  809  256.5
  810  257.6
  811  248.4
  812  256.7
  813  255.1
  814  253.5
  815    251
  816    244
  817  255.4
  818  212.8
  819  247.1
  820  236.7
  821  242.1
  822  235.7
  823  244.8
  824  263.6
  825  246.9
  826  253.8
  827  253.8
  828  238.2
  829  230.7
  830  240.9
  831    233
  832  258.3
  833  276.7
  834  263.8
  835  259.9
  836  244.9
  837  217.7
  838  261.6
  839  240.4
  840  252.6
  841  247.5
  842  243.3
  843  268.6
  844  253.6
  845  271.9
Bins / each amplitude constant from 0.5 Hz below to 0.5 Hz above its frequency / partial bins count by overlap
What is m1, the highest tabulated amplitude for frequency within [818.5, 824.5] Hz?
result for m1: 263.6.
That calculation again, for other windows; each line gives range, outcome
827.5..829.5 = 238.2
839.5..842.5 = 252.6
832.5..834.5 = 276.7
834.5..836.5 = 259.9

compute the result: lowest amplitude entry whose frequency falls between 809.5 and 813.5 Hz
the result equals 248.4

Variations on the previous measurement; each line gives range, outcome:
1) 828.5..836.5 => 230.7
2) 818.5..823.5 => 235.7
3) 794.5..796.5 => 220.2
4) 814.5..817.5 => 244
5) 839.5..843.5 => 243.3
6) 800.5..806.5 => 228.5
